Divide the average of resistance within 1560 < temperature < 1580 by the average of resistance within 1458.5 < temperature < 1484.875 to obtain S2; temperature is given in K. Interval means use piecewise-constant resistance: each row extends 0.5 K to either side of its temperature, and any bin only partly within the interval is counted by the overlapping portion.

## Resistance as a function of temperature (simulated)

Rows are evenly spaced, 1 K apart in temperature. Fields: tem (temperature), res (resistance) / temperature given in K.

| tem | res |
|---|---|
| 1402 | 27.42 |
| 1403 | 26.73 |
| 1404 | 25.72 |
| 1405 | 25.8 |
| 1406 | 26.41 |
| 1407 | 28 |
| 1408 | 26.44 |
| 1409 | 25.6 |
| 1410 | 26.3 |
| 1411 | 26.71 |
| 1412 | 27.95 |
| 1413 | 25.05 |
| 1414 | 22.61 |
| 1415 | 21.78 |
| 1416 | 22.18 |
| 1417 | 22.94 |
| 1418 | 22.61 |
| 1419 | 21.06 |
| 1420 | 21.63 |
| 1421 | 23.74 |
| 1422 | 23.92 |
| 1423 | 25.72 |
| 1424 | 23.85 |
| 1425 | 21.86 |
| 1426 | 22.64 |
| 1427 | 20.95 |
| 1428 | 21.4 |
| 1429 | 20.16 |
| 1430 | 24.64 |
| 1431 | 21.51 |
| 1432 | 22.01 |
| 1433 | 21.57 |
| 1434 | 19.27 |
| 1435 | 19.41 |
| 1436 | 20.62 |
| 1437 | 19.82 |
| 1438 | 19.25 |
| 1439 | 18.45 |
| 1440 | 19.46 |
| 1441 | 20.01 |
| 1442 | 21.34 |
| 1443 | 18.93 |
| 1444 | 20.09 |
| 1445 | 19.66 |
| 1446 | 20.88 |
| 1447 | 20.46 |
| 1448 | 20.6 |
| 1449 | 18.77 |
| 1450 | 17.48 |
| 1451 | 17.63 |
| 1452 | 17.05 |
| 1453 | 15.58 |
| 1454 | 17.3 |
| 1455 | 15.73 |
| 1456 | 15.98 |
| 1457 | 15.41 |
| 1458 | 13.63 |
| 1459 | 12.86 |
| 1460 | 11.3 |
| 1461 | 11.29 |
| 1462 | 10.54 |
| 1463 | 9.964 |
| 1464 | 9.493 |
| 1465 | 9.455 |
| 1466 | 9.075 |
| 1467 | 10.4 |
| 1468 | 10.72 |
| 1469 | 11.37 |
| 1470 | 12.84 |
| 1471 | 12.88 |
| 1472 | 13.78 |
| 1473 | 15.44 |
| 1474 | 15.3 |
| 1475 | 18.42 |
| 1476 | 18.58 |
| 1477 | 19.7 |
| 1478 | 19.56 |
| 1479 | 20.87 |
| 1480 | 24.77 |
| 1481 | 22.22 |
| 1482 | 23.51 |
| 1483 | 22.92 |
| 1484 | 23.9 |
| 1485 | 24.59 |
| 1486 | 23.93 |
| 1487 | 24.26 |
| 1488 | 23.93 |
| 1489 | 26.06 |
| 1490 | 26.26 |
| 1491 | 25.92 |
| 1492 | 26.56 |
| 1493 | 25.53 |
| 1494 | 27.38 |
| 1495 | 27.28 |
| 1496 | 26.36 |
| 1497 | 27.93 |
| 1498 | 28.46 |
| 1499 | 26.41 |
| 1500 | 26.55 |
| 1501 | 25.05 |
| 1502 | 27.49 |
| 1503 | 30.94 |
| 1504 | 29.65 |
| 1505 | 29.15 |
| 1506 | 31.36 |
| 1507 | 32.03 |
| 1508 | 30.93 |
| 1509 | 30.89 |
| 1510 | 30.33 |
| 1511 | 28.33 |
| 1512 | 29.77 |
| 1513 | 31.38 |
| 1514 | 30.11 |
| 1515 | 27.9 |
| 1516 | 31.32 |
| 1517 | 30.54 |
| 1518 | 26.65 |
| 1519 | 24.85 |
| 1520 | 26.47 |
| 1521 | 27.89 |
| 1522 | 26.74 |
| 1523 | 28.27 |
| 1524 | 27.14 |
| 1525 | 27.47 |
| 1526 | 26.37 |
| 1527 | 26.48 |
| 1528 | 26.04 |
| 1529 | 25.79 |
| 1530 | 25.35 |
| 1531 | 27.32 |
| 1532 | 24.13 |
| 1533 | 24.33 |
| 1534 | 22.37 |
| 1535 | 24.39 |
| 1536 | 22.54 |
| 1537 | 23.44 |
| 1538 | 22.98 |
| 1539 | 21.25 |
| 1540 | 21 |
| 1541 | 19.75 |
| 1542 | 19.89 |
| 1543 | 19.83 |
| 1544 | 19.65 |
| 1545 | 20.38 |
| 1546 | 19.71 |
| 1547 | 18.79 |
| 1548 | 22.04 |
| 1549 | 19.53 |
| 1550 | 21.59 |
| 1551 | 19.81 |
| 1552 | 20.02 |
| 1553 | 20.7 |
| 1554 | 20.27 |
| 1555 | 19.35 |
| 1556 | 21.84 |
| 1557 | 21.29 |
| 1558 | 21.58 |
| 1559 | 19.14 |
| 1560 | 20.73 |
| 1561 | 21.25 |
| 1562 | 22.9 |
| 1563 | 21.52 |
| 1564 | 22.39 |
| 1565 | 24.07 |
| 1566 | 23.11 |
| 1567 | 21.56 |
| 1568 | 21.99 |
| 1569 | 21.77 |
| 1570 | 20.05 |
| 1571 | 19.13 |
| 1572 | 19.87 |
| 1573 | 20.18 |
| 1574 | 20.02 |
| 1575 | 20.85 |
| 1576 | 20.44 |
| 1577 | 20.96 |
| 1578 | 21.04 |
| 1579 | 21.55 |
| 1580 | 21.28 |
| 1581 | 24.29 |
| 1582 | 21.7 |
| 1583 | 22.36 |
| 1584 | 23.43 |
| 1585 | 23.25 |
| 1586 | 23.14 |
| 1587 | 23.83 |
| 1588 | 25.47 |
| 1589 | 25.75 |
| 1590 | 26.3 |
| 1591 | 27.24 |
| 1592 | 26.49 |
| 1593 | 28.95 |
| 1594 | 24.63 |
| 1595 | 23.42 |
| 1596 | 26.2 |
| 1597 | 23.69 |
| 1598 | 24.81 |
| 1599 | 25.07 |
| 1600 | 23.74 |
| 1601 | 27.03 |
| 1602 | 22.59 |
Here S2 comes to 1.4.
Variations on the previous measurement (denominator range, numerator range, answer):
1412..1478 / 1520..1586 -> 1.22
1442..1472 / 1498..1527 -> 1.93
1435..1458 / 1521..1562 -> 1.22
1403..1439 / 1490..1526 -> 1.22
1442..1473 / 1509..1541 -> 1.78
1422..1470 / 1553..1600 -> 1.29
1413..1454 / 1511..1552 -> 1.18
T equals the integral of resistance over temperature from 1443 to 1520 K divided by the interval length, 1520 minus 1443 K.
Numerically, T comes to 21.6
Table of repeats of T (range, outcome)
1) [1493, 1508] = 28.3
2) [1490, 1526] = 28.3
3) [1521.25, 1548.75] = 23.5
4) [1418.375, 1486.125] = 18.3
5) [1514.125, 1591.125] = 23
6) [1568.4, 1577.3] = 20.4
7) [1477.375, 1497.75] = 24.7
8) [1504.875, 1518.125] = 30.2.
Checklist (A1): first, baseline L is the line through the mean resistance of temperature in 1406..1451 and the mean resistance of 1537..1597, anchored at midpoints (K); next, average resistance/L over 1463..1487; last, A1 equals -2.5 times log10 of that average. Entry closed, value 0.27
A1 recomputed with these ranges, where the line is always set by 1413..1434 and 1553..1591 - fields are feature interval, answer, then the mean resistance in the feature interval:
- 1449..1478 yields 0.50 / 14.1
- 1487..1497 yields -0.18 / 26.1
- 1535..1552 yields 0.06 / 20.8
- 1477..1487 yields -0.03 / 22.8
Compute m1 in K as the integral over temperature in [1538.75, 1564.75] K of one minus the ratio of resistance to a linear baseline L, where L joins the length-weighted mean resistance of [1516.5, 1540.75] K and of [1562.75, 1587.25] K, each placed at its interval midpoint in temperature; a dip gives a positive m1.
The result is 3.2 K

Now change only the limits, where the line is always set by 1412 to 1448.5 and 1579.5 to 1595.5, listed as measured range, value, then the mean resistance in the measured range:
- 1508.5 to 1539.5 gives -4.62 K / 26.7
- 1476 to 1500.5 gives -2.20 K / 24.7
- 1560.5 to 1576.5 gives 1.85 K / 21.3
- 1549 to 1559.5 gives 1.47 K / 20.5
